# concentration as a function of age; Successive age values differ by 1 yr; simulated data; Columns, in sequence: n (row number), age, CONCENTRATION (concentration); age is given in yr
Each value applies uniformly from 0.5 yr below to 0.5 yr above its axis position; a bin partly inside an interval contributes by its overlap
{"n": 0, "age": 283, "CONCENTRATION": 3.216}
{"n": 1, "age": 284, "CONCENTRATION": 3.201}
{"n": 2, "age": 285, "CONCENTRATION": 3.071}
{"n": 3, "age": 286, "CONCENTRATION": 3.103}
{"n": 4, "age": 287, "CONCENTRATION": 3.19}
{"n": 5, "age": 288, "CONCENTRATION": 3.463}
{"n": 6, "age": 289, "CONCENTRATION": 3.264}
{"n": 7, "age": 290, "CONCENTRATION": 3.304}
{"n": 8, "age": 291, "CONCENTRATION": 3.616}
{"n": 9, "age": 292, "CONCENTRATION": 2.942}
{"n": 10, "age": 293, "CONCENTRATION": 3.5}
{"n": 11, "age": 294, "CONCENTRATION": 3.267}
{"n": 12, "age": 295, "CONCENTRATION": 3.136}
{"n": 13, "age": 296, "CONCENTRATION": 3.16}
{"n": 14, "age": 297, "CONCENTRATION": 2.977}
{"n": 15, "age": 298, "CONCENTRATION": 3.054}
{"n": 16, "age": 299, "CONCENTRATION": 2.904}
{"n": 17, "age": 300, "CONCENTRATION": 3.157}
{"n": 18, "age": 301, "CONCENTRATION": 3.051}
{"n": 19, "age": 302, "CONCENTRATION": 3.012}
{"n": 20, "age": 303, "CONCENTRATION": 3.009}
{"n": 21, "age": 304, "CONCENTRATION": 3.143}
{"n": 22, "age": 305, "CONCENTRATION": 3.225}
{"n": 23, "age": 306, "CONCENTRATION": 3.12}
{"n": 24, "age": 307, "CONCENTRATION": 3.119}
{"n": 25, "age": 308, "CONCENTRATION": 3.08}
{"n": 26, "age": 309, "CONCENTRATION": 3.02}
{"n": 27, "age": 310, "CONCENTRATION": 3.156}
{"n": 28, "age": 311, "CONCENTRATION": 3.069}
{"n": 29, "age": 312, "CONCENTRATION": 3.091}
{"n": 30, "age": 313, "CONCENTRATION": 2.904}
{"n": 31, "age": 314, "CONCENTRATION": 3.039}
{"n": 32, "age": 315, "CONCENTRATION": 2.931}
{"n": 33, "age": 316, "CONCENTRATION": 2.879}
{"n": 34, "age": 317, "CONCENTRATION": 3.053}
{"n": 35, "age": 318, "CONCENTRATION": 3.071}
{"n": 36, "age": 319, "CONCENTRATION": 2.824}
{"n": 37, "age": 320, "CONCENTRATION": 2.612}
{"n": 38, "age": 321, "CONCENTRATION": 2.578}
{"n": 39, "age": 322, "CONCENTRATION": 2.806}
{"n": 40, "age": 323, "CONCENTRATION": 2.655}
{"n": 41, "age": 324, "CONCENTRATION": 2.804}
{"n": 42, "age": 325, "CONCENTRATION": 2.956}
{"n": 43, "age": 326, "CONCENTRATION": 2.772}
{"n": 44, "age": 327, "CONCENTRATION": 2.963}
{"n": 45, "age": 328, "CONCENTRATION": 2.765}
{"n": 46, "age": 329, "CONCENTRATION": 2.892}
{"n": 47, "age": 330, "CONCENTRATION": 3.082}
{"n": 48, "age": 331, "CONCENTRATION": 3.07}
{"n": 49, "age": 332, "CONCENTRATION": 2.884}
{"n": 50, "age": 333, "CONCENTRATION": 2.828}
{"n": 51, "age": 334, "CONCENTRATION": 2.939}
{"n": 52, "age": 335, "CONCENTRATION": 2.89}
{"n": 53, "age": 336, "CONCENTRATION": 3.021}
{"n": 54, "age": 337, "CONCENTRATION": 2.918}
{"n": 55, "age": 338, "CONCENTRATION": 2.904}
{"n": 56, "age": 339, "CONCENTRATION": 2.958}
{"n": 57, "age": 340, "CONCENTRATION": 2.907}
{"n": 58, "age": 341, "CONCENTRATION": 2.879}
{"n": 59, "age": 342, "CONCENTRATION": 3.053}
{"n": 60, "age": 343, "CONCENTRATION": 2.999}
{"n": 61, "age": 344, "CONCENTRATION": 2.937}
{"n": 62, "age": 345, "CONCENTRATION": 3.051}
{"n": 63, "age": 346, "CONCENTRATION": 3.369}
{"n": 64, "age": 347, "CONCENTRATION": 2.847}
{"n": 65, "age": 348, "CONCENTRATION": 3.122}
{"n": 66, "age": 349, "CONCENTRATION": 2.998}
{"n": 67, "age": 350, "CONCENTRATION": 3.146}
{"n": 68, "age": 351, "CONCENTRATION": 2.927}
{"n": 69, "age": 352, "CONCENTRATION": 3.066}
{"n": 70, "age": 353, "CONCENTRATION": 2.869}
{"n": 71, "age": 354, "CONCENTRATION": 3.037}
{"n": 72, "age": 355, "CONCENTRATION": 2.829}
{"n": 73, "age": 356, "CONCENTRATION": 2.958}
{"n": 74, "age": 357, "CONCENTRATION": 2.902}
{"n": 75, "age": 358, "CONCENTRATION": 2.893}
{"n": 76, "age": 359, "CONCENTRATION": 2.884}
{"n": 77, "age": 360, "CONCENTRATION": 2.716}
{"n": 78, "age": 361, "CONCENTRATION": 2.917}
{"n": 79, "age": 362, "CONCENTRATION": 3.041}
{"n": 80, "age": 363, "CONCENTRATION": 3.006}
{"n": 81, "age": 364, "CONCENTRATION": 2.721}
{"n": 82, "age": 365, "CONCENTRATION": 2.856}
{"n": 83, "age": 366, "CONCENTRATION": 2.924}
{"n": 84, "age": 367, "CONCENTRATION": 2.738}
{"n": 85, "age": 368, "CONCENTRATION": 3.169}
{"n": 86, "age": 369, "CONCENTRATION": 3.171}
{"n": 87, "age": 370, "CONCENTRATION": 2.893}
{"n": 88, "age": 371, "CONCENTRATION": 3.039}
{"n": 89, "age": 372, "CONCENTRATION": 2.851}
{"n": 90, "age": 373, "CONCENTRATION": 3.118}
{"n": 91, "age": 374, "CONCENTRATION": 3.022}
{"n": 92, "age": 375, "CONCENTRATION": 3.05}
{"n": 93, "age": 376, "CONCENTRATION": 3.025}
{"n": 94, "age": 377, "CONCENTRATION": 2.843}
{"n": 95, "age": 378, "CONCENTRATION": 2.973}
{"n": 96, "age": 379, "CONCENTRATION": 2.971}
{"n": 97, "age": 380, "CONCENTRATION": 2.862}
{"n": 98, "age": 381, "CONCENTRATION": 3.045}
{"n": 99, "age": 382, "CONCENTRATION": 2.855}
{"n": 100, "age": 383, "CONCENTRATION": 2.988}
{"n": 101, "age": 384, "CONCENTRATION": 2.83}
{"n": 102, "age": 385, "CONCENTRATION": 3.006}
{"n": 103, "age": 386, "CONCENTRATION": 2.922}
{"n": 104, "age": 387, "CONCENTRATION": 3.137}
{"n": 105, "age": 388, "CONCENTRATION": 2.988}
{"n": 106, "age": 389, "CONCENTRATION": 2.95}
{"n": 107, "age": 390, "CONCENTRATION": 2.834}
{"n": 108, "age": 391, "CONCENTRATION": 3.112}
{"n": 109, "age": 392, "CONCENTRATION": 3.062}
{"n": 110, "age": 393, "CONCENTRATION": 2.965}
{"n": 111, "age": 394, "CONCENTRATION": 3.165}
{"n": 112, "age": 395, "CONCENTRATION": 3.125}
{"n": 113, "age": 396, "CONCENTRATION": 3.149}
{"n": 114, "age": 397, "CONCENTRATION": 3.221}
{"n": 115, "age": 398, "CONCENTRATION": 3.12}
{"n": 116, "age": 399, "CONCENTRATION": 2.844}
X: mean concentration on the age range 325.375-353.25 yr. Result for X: 2.97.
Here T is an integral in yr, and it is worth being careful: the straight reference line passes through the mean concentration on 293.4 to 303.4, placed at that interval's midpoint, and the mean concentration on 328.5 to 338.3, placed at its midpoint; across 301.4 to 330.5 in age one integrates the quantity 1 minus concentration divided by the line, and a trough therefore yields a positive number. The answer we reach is 0.6 yr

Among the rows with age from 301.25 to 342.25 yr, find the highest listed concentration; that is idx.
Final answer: 3.225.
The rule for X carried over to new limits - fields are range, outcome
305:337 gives 2.94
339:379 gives 2.97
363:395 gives 2.97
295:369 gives 2.96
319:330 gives 2.8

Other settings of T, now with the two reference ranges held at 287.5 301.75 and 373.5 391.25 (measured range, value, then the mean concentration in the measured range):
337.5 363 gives 0.7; 2.97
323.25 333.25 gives 0.7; 2.9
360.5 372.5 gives 0.3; 2.94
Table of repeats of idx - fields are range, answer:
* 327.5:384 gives 3.369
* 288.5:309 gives 3.616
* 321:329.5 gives 2.963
